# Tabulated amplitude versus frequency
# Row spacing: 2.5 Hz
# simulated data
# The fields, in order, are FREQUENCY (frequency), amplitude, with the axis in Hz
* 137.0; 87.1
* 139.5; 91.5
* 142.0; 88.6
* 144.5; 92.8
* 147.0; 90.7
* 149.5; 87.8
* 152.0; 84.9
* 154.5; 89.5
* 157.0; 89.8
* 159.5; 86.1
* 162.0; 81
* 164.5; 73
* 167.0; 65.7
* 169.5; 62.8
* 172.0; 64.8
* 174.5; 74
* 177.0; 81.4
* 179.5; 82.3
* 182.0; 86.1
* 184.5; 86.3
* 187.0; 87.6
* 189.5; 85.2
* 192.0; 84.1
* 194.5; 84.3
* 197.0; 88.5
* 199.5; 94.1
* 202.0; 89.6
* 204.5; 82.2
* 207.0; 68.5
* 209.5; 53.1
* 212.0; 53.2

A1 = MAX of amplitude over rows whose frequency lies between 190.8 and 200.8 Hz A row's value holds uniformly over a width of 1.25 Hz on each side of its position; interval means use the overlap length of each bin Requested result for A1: 94.1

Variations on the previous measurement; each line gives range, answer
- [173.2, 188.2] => 87.6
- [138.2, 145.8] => 92.8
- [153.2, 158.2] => 89.8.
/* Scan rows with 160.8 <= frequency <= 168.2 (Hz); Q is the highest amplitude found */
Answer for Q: 81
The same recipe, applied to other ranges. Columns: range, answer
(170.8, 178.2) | 81.4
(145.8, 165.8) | 90.7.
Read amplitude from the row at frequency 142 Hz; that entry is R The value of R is 88.6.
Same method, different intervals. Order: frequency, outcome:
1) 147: 90.7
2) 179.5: 82.3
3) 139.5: 91.5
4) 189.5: 85.2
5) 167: 65.7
